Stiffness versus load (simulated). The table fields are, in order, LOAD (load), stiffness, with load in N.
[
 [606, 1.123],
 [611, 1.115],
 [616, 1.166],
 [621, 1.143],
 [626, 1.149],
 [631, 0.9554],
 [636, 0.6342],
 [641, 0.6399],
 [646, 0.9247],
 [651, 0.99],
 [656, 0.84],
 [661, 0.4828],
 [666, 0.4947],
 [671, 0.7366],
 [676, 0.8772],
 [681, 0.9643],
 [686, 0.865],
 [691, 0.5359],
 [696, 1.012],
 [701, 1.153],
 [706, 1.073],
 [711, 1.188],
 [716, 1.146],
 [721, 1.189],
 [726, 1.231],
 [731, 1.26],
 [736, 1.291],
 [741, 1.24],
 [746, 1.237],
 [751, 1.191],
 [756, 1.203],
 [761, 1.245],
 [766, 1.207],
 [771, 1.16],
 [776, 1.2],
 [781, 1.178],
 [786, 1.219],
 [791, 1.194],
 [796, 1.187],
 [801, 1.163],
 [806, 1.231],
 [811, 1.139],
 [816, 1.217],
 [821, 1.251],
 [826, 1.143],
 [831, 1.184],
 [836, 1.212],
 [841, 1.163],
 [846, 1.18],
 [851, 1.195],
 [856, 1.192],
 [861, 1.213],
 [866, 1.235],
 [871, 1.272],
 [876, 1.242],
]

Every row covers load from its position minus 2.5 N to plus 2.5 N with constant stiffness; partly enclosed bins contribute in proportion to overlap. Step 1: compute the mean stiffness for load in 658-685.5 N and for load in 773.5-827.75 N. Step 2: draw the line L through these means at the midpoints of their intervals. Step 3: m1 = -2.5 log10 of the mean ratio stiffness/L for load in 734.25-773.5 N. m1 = -0.19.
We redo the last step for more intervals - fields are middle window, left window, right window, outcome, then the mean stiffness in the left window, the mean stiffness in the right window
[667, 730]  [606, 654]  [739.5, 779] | 0.12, 0.975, 1.21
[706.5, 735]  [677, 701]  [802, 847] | -0.25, 0.879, 1.19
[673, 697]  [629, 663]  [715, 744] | 0.18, 0.783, 1.23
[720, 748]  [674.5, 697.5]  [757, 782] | -0.19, 0.843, 1.2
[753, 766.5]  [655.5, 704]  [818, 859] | -0.22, 0.797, 1.19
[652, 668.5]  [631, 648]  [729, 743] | 0.32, 0.76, 1.26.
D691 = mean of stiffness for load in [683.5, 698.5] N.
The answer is 0.804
